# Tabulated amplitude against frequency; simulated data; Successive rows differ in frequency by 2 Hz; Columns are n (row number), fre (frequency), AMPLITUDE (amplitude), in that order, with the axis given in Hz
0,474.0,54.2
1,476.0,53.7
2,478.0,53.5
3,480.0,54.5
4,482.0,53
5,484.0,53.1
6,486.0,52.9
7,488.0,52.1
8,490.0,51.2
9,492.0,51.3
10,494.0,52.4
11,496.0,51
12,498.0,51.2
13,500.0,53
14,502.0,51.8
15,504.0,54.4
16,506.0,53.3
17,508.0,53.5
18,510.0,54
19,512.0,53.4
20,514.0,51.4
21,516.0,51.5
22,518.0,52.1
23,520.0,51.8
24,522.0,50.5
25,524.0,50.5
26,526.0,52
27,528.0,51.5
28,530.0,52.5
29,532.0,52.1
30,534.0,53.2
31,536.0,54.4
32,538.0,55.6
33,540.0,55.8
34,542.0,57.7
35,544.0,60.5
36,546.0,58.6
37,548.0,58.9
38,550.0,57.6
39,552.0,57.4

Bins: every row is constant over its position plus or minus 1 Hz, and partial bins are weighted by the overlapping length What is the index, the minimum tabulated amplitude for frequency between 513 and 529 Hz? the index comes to 50.5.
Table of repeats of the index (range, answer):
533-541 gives 53.2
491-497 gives 51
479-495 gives 51.2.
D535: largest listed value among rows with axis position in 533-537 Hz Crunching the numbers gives 54.4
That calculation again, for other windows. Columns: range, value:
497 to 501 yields 53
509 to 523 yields 54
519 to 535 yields 53.2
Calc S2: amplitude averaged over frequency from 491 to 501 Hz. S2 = 51.8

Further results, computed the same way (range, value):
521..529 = 51.1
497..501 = 52.1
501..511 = 53.4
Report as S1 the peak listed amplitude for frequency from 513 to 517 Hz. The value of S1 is 51.5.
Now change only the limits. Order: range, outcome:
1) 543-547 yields 60.5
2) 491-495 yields 52.4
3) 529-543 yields 57.7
